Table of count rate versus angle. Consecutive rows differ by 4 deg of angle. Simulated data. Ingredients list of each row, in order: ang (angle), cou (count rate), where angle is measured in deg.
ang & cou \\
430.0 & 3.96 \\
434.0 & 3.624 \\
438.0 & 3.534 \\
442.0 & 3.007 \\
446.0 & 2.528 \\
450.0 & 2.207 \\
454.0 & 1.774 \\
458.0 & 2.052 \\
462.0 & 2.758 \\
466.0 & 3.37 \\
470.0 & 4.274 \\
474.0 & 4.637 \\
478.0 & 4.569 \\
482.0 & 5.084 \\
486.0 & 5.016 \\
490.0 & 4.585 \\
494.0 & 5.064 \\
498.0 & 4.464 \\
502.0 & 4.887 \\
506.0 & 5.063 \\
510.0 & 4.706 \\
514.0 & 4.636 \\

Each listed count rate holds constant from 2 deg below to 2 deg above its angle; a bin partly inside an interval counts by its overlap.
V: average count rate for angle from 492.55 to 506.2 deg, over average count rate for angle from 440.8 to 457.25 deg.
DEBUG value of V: 2.1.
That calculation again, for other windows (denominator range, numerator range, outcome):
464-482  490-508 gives 1.12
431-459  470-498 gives 1.74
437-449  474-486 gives 1.66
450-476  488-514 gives 1.56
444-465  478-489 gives 2.12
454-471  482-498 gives 1.68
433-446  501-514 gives 1.50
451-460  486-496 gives 2.50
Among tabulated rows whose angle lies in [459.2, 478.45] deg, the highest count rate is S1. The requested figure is 4.637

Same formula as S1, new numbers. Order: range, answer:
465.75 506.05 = 5.084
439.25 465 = 3.007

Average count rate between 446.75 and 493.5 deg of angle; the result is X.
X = 3.68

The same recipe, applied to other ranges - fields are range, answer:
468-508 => 4.76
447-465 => 2.28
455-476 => 3.34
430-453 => 3.01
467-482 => 4.5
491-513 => 4.82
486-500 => 4.75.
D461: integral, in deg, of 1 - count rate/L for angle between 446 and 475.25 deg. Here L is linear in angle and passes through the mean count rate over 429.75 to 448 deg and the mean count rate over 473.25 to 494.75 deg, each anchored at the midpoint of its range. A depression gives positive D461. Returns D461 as 8.2 deg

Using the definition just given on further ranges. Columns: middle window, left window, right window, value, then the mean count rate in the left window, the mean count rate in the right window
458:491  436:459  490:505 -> -3.0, 2.54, 4.79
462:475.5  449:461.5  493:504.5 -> -4.3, 2.08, 4.79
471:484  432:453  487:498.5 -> -1.6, 2.92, 4.76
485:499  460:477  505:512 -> -1.2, 3.81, 4.86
